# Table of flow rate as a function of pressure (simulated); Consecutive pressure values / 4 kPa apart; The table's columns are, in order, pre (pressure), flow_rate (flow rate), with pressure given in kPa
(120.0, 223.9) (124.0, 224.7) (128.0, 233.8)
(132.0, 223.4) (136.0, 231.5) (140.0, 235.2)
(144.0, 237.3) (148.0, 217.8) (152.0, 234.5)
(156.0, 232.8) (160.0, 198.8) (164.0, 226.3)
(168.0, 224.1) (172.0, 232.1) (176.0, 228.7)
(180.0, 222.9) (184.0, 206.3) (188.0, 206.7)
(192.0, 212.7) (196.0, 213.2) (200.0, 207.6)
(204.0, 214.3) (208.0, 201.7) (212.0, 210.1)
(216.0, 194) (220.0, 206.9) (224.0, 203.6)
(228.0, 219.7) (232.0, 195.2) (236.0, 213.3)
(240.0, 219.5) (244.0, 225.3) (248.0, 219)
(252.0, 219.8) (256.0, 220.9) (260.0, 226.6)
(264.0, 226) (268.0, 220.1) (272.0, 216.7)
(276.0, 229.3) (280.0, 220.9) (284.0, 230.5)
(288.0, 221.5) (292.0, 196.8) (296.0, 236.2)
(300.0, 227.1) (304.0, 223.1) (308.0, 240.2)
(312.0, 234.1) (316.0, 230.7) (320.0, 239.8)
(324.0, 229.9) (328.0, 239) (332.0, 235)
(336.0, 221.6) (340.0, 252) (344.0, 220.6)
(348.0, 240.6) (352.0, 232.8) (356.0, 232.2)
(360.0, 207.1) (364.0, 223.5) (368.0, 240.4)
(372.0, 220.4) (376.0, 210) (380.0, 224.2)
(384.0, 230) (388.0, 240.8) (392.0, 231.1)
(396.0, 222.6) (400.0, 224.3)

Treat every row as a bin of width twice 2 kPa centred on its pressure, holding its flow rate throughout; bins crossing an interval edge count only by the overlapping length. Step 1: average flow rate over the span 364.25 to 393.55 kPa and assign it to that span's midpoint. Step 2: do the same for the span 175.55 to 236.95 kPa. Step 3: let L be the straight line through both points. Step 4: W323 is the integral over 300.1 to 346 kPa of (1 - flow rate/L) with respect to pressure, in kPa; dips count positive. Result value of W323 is -2.3 kPa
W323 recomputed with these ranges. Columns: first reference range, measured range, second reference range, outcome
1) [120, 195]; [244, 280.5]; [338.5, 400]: 0.58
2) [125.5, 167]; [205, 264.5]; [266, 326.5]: 3.57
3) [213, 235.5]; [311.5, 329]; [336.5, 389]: -1.06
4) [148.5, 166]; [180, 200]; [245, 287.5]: 1.07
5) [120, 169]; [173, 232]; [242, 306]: 3.76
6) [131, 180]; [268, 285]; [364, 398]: 0.26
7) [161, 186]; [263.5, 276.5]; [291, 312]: 0.22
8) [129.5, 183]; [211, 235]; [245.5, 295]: 1.95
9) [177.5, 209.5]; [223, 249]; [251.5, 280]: 0.50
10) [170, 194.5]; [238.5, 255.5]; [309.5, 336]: 0.34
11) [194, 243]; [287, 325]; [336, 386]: -1.34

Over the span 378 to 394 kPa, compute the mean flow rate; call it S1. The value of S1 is 232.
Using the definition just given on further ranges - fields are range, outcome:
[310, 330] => 235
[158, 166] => 213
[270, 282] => 222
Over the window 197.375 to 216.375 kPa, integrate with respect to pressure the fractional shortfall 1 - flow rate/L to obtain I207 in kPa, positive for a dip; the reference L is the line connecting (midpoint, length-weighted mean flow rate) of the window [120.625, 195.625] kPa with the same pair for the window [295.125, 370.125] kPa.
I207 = 1.6 kPa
